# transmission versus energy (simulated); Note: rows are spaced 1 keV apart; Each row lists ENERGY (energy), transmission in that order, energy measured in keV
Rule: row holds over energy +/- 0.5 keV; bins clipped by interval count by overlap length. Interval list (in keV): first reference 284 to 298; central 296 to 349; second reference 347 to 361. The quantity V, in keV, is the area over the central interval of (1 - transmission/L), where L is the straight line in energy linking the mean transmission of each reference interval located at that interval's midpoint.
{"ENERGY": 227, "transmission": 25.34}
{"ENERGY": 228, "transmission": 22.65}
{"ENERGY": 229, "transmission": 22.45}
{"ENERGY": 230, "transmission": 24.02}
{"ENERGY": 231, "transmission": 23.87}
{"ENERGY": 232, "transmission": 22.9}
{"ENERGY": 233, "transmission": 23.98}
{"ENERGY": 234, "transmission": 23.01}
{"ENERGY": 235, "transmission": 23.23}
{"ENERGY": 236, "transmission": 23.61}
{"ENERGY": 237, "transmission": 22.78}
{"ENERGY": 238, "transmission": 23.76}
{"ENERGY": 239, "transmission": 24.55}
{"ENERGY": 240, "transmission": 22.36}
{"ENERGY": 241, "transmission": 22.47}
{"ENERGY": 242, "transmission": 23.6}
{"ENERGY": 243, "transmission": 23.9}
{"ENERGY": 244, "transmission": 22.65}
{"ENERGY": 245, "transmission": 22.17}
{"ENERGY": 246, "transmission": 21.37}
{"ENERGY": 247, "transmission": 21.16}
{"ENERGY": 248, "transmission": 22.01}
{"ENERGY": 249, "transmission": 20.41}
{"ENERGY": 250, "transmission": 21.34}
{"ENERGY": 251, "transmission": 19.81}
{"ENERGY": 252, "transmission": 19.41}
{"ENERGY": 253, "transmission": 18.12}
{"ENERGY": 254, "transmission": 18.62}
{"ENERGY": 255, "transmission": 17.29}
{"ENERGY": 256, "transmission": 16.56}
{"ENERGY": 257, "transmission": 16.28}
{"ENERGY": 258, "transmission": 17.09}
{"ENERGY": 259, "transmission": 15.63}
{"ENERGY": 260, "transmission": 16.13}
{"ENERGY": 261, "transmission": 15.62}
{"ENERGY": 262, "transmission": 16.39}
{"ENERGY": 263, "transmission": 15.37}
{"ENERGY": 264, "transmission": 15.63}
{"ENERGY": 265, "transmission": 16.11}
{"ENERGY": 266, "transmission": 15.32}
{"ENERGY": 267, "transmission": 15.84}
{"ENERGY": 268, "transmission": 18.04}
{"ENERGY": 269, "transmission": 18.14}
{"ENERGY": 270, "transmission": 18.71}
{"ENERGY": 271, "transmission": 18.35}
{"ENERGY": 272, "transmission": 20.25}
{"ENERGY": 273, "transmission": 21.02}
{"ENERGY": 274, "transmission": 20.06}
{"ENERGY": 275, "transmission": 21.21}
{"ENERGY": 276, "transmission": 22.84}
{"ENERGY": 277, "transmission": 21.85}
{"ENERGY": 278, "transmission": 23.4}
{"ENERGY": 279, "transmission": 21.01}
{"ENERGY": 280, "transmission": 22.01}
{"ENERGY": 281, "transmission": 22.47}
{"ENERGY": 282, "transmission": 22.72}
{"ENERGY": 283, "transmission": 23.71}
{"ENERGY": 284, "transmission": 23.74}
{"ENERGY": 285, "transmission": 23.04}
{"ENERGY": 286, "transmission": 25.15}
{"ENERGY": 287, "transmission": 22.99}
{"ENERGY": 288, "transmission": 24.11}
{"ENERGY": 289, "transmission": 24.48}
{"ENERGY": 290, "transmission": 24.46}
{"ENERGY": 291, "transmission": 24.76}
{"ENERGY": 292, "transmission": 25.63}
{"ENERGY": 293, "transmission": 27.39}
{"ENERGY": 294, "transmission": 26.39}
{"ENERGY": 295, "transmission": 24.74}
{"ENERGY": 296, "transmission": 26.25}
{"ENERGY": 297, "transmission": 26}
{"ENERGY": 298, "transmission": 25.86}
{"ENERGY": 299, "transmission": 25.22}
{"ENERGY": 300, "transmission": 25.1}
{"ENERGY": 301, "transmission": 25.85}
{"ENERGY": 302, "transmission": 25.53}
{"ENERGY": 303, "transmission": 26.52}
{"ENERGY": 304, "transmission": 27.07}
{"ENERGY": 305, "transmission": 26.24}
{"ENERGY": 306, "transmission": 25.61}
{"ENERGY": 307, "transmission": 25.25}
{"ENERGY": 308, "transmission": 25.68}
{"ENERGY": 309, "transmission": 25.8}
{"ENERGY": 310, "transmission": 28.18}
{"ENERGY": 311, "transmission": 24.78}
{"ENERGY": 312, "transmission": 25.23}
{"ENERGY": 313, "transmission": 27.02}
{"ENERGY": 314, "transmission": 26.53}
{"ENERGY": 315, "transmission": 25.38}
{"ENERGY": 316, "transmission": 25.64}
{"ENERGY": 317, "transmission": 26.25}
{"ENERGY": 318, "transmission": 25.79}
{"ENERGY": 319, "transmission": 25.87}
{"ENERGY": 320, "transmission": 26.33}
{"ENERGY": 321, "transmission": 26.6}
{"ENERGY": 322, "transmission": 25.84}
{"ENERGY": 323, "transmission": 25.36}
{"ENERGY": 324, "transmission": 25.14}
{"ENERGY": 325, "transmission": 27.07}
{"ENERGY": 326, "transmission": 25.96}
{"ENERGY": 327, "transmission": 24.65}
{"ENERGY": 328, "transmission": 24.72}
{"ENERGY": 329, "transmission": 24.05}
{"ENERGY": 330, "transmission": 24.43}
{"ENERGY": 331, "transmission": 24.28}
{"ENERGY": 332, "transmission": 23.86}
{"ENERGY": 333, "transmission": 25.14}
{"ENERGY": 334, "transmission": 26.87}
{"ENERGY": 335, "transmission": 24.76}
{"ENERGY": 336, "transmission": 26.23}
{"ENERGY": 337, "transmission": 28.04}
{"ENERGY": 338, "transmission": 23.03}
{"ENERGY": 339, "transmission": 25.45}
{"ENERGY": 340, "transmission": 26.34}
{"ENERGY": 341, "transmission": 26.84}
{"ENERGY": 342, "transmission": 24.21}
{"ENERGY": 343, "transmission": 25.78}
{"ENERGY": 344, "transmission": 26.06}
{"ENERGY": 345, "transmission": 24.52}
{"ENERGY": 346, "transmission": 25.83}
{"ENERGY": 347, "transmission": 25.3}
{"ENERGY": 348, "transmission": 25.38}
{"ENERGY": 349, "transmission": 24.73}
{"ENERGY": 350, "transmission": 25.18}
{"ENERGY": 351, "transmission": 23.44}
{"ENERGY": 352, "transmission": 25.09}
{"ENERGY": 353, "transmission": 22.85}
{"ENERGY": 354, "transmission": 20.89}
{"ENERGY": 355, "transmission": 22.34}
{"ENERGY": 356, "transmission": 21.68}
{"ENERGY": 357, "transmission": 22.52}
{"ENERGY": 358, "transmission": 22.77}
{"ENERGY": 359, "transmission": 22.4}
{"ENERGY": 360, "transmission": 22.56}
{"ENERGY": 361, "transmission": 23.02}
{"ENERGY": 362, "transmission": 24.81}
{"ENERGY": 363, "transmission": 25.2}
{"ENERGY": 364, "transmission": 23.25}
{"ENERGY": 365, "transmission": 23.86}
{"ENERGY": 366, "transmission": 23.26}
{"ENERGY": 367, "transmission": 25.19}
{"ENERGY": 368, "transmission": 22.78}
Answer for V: -3.3 keV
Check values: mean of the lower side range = 25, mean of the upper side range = 23.3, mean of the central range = 25.7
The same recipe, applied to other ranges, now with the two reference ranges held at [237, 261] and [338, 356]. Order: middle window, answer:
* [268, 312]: -3.6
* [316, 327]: -1.2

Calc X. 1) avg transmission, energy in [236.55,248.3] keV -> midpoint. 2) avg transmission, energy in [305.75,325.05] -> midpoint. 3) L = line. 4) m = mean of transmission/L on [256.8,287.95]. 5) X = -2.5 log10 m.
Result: 0.22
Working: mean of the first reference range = 22.7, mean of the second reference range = 25.9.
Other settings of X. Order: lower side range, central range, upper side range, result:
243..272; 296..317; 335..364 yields -0.20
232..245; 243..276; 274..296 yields 0.25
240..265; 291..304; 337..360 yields -0.20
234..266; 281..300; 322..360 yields -0.13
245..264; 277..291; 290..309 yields -0.01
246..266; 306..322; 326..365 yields -0.18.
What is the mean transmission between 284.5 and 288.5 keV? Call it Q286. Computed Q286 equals 23.8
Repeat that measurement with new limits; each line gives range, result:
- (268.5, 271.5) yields 18.4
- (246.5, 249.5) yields 21.2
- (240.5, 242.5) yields 23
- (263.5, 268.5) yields 16.2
